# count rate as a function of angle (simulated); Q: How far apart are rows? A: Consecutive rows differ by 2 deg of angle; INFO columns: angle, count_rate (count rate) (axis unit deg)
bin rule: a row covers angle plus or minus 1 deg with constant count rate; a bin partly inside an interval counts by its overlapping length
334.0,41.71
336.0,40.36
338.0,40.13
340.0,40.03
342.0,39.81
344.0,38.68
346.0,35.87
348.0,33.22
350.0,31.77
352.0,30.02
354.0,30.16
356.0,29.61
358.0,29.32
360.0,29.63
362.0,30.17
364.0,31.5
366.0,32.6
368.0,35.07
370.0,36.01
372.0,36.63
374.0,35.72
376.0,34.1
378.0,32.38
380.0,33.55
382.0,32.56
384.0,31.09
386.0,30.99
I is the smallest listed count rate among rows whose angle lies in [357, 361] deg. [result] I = 29.32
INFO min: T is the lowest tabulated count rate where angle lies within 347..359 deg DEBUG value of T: 29.32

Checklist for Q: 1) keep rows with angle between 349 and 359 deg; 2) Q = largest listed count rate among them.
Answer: 31.77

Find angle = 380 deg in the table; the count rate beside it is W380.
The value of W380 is 33.55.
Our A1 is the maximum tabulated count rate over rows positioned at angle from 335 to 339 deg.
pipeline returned 40.36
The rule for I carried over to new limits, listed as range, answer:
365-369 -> 32.6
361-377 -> 30.17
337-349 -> 33.22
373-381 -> 32.38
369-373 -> 36.01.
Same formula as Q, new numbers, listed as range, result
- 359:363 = 30.17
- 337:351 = 40.13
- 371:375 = 36.63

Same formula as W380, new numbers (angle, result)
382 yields 32.56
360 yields 29.63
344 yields 38.68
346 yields 35.87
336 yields 40.36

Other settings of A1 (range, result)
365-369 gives 35.07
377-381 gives 33.55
